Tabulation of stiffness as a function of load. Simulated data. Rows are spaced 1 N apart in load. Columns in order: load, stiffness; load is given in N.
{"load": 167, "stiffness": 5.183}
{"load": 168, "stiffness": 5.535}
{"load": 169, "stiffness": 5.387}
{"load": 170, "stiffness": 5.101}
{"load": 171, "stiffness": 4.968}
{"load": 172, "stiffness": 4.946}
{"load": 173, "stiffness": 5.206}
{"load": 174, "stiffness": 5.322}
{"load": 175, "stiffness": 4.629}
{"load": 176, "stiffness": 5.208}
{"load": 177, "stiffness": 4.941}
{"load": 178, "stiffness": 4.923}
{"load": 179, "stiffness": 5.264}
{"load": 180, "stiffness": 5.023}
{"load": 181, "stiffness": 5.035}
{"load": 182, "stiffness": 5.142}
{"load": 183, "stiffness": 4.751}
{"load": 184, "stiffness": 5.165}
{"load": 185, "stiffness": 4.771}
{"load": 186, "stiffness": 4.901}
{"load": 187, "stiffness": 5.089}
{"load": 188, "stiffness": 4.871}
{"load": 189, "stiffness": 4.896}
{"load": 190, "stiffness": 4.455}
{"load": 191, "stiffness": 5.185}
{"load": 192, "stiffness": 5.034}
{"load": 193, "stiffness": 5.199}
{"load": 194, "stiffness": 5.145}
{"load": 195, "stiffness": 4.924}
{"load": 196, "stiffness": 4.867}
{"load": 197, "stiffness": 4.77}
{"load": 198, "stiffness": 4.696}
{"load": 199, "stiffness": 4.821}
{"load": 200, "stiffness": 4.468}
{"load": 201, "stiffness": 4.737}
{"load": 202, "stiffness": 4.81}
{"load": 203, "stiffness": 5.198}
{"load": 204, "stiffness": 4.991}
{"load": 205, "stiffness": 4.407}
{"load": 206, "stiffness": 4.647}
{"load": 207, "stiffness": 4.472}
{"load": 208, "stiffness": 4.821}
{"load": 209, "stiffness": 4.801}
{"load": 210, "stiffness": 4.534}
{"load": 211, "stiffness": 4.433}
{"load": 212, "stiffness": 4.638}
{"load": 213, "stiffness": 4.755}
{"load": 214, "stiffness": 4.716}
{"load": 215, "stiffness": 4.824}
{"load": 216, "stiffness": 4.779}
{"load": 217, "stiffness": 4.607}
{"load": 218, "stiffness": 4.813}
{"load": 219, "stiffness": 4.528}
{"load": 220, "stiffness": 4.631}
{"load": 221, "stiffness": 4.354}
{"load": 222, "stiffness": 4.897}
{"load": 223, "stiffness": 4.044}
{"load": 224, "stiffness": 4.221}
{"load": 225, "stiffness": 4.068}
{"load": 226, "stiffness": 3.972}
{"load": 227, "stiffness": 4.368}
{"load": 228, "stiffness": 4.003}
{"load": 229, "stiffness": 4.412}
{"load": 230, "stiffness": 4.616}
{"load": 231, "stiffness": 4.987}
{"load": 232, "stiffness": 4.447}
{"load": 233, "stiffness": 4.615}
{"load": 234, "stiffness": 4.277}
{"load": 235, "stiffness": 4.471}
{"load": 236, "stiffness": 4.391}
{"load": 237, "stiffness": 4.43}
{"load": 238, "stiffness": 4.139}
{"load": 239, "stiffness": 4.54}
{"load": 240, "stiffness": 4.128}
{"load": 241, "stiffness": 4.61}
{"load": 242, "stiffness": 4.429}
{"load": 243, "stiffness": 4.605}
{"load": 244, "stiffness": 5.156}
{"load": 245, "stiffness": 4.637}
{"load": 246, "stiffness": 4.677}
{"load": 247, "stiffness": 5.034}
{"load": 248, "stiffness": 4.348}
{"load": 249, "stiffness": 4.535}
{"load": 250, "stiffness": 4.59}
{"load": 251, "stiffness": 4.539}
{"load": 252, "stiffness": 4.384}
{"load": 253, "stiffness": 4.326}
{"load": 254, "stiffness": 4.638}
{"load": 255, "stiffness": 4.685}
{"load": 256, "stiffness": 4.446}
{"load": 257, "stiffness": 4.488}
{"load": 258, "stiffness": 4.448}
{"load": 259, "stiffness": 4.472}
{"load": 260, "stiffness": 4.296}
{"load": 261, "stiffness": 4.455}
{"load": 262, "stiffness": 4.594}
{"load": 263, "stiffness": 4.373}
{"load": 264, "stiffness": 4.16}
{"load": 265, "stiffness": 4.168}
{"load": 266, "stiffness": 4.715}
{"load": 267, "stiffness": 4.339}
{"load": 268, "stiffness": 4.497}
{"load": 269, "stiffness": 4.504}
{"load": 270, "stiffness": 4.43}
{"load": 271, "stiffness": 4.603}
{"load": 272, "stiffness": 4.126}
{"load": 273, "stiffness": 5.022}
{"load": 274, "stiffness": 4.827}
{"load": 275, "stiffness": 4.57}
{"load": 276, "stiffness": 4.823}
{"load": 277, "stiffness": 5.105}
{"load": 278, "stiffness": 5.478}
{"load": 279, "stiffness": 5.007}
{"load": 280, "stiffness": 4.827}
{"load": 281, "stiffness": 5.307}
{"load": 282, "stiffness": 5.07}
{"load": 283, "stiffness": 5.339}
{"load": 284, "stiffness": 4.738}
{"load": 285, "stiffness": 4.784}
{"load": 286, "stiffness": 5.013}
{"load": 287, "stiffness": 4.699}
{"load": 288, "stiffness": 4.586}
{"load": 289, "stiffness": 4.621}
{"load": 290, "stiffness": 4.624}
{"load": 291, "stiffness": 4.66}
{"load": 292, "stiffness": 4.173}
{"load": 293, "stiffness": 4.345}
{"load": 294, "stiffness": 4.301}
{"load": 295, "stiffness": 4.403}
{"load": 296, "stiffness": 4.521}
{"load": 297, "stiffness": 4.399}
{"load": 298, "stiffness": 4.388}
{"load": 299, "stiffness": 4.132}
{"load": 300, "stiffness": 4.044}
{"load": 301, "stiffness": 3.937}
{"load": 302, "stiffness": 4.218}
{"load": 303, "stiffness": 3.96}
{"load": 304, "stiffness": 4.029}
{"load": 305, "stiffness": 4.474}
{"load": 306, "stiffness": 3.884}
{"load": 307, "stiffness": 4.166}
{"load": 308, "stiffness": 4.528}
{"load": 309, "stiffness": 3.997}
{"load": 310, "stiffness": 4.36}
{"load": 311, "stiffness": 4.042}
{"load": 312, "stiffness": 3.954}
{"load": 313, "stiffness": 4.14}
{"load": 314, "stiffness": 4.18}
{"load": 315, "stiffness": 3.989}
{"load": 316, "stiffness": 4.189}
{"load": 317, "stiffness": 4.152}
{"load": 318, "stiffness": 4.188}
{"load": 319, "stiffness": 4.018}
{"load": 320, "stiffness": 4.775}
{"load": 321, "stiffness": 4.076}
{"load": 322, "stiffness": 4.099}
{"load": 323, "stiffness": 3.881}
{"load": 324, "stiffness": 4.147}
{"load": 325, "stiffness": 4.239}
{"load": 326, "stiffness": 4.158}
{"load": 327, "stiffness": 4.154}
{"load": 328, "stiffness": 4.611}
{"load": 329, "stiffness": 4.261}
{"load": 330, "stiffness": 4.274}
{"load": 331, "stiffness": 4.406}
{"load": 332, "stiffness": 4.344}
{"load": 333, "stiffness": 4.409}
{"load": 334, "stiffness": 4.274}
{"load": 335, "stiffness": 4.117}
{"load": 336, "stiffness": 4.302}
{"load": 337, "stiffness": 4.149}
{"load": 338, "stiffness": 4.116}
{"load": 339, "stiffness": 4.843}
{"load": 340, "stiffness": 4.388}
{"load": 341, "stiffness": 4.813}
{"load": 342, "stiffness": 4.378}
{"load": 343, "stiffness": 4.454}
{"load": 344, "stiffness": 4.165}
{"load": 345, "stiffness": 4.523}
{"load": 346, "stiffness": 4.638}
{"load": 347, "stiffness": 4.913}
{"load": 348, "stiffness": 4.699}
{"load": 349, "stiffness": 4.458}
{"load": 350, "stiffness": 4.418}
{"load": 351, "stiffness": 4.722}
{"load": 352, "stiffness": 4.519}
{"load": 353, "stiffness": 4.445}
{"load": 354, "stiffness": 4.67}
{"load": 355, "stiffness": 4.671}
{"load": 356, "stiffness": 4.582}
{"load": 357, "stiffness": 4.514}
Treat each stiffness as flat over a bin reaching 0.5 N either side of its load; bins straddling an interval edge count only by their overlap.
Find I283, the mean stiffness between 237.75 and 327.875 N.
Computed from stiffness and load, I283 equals 4.46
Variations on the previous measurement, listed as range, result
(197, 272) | 4.54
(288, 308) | 4.29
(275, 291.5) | 4.91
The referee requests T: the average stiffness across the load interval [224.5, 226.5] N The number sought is 4.02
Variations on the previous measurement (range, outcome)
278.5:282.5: 5.05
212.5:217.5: 4.74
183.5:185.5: 4.97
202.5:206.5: 4.81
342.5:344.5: 4.31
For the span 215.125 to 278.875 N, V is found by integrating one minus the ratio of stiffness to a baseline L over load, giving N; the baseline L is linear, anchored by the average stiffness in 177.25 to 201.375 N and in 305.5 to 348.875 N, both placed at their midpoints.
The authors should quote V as 1.77 N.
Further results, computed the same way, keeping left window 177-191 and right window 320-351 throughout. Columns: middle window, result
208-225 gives 0.84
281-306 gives 0.28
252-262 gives 0.42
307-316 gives 0.63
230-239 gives 0.52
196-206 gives 0.25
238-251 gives 0.37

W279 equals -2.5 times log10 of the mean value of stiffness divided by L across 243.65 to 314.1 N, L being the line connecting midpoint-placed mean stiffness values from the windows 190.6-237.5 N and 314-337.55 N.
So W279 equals -0.03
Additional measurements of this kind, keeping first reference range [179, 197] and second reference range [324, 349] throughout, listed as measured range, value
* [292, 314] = 0.08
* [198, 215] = 0.04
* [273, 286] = -0.08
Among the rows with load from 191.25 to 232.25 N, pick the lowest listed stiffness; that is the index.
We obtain 3.972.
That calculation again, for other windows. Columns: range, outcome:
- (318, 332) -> 3.881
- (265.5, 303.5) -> 3.937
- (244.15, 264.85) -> 4.16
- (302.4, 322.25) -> 3.884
